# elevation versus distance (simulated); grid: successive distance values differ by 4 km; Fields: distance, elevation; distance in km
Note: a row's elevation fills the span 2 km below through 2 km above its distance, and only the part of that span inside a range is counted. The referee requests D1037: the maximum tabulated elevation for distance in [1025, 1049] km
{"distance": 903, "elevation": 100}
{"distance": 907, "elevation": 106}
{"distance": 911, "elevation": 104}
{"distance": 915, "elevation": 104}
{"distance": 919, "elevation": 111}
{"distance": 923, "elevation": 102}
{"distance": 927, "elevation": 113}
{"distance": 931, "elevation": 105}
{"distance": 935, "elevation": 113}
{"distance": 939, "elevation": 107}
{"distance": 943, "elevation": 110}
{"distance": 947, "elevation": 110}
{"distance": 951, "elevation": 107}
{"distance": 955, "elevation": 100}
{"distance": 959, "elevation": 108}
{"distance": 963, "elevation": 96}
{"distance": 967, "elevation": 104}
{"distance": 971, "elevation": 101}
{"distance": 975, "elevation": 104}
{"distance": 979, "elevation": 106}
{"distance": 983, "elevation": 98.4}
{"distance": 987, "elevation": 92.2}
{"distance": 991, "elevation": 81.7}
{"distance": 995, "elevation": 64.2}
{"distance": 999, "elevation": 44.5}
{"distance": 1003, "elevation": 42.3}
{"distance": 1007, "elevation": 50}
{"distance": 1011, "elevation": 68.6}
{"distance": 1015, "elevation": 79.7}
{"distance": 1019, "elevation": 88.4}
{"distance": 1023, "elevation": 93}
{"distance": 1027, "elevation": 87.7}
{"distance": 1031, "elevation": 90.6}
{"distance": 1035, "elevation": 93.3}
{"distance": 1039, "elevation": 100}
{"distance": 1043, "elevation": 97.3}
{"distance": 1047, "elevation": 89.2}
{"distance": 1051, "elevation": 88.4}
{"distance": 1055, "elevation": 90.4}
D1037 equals 100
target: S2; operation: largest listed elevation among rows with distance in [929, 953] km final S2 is 113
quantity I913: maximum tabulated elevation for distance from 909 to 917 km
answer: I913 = 104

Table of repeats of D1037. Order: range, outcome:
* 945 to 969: 110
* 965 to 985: 106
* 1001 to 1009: 50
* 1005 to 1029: 93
